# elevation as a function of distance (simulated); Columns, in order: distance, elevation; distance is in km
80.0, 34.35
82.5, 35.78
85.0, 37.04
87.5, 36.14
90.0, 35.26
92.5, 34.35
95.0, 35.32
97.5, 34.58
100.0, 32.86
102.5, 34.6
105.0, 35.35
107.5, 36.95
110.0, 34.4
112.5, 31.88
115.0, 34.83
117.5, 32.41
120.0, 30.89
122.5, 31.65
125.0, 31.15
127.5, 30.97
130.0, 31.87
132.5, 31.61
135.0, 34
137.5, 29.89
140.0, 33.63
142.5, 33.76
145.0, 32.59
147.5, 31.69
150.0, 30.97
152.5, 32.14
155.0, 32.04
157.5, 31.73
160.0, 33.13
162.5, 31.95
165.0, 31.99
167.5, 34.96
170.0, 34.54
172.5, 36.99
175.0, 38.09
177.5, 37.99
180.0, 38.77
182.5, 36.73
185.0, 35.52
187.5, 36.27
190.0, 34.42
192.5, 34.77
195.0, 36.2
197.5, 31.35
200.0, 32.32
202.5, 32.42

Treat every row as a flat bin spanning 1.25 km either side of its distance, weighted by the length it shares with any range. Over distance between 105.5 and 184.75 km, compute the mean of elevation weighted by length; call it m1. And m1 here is 33.5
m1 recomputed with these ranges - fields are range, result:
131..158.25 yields 32.2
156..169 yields 32.8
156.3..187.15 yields 35.2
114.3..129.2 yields 31.9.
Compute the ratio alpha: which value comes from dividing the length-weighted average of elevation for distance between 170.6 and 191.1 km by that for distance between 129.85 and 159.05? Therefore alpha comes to 1.1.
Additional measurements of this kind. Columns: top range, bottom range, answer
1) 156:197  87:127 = 1.04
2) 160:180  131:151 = 1.09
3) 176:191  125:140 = 1.15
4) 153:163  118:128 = 1.03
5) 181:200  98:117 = 1.02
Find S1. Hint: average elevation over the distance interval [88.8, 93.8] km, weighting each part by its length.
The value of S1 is 34.8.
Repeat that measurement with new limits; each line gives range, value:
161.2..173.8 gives 34.1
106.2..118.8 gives 34.1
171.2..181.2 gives 37.9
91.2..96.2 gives 34.8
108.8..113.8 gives 33.1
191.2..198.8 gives 34.1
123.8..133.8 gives 31.4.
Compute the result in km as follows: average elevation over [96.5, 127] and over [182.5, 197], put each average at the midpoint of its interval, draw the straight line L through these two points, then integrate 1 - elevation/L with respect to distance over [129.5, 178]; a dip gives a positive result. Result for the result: 1.7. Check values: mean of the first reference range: 33.4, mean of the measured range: 33.2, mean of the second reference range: 35.3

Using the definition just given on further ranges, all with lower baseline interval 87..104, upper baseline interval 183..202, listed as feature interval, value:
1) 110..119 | 0.4 km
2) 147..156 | 0.7 km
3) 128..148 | 1.3 km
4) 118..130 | 1.1 km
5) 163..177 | -0.3 km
